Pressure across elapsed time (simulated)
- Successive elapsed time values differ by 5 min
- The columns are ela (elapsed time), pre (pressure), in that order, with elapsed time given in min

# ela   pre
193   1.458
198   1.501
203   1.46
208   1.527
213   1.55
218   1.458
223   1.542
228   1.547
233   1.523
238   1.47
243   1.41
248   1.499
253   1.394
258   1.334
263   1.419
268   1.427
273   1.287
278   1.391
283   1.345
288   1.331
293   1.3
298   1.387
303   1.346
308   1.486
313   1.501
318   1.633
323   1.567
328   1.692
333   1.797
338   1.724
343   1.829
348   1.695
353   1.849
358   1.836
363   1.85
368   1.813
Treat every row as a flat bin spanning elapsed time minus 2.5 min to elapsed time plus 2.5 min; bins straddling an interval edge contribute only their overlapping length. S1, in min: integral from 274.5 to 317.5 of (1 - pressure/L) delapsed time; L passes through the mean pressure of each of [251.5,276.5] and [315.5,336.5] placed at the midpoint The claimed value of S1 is 3.8 min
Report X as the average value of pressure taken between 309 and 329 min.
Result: 1.58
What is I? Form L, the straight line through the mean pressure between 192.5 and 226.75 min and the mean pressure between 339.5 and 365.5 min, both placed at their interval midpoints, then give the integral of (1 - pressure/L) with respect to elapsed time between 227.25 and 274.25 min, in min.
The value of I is 4.70 min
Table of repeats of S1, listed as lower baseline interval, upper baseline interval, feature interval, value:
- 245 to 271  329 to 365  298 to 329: 2.5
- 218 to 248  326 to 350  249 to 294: 6.3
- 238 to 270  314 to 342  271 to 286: 1.6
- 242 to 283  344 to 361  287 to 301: 1.8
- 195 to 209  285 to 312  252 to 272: 0.5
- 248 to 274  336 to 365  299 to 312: 1.4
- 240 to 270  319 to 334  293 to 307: 1.8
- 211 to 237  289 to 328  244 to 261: 1.1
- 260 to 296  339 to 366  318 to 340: -0.3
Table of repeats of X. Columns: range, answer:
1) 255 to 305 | 1.36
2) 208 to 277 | 1.45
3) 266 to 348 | 1.51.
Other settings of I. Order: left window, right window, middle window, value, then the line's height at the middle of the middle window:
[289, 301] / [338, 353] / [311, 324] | -0.3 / 1.53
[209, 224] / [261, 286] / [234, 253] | -0.1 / 1.45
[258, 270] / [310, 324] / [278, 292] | 1.2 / 1.47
